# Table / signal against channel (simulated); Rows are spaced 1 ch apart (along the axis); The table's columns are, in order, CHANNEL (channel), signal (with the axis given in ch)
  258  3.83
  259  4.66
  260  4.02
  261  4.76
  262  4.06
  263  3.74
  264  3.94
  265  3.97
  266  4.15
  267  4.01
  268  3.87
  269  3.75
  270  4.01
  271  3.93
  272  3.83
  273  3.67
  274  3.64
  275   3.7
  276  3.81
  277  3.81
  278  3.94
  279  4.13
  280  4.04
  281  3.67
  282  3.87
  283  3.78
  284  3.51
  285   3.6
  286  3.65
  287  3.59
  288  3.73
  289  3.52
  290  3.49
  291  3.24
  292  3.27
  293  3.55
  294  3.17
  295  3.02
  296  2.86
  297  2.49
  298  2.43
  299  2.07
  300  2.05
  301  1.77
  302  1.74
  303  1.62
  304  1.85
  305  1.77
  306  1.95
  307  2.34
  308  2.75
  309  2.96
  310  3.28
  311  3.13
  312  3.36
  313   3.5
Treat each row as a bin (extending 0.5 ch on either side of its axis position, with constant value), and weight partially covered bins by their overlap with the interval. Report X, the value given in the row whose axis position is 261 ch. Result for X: 4.76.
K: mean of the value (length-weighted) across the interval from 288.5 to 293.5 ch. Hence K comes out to 3.41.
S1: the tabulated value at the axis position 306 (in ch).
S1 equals 1.95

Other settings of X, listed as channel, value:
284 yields 3.51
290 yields 3.49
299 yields 2.07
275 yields 3.7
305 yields 1.77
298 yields 2.43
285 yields 3.6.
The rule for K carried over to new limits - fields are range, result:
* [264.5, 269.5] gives 3.95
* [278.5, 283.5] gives 3.9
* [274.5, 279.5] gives 3.88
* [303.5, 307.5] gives 1.98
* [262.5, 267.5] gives 3.96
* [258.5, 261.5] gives 4.48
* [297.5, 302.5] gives 2.01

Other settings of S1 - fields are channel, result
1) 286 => 3.65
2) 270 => 4.01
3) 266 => 4.15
